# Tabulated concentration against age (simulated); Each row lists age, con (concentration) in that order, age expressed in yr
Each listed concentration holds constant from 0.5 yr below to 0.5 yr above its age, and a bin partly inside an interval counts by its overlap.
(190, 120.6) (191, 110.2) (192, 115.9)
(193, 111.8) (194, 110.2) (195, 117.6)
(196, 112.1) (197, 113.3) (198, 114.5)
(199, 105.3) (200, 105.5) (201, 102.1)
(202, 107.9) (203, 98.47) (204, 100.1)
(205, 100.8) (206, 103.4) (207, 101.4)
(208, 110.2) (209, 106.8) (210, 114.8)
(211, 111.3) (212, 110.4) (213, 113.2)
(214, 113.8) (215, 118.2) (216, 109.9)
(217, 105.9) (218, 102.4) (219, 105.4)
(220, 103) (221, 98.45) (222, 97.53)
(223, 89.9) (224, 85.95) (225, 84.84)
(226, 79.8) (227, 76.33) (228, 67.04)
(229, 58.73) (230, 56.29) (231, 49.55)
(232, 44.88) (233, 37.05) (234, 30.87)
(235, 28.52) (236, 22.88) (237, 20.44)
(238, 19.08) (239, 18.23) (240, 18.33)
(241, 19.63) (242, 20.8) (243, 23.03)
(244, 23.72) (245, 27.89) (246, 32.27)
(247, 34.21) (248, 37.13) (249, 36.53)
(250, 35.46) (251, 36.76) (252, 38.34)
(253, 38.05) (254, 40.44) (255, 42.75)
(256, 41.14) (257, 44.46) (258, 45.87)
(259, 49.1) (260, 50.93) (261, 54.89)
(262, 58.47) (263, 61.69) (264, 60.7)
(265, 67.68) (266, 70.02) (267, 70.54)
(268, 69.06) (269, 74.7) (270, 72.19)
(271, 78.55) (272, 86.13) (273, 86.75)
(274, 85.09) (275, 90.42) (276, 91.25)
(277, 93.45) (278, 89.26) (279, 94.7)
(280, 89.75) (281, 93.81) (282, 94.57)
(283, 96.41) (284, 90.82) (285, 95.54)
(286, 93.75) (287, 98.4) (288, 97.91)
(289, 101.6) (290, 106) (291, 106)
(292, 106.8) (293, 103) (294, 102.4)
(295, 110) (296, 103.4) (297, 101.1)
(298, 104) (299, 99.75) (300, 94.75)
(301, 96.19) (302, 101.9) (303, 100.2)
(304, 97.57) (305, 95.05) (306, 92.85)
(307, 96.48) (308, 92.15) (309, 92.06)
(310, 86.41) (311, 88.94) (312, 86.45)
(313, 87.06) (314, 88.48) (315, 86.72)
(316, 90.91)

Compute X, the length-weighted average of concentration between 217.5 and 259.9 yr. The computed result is 49.1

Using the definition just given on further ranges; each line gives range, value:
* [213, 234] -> 83.7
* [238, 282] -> 55.7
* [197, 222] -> 107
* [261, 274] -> 71.3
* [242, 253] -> 32.3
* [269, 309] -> 95.3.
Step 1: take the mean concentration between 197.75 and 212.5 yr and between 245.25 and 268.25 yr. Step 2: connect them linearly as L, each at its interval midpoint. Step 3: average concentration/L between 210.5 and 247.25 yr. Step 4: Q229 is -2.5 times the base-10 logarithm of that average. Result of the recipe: 0.30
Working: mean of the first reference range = 106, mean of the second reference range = 48.1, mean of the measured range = 64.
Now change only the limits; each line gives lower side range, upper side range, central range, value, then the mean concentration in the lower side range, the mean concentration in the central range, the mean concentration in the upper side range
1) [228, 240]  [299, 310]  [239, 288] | 0.046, 35.8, 61.3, 95.7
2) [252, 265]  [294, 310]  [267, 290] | -0.237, 49.3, 89.2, 98.2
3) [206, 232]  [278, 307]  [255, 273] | 0.481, 94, 62.3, 98.7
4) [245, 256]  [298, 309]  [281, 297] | -0.241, 37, 100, 96.8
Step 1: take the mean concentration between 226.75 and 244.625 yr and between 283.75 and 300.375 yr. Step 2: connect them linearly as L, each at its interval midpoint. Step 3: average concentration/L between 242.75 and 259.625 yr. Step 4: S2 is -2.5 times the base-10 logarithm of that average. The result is 0.39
